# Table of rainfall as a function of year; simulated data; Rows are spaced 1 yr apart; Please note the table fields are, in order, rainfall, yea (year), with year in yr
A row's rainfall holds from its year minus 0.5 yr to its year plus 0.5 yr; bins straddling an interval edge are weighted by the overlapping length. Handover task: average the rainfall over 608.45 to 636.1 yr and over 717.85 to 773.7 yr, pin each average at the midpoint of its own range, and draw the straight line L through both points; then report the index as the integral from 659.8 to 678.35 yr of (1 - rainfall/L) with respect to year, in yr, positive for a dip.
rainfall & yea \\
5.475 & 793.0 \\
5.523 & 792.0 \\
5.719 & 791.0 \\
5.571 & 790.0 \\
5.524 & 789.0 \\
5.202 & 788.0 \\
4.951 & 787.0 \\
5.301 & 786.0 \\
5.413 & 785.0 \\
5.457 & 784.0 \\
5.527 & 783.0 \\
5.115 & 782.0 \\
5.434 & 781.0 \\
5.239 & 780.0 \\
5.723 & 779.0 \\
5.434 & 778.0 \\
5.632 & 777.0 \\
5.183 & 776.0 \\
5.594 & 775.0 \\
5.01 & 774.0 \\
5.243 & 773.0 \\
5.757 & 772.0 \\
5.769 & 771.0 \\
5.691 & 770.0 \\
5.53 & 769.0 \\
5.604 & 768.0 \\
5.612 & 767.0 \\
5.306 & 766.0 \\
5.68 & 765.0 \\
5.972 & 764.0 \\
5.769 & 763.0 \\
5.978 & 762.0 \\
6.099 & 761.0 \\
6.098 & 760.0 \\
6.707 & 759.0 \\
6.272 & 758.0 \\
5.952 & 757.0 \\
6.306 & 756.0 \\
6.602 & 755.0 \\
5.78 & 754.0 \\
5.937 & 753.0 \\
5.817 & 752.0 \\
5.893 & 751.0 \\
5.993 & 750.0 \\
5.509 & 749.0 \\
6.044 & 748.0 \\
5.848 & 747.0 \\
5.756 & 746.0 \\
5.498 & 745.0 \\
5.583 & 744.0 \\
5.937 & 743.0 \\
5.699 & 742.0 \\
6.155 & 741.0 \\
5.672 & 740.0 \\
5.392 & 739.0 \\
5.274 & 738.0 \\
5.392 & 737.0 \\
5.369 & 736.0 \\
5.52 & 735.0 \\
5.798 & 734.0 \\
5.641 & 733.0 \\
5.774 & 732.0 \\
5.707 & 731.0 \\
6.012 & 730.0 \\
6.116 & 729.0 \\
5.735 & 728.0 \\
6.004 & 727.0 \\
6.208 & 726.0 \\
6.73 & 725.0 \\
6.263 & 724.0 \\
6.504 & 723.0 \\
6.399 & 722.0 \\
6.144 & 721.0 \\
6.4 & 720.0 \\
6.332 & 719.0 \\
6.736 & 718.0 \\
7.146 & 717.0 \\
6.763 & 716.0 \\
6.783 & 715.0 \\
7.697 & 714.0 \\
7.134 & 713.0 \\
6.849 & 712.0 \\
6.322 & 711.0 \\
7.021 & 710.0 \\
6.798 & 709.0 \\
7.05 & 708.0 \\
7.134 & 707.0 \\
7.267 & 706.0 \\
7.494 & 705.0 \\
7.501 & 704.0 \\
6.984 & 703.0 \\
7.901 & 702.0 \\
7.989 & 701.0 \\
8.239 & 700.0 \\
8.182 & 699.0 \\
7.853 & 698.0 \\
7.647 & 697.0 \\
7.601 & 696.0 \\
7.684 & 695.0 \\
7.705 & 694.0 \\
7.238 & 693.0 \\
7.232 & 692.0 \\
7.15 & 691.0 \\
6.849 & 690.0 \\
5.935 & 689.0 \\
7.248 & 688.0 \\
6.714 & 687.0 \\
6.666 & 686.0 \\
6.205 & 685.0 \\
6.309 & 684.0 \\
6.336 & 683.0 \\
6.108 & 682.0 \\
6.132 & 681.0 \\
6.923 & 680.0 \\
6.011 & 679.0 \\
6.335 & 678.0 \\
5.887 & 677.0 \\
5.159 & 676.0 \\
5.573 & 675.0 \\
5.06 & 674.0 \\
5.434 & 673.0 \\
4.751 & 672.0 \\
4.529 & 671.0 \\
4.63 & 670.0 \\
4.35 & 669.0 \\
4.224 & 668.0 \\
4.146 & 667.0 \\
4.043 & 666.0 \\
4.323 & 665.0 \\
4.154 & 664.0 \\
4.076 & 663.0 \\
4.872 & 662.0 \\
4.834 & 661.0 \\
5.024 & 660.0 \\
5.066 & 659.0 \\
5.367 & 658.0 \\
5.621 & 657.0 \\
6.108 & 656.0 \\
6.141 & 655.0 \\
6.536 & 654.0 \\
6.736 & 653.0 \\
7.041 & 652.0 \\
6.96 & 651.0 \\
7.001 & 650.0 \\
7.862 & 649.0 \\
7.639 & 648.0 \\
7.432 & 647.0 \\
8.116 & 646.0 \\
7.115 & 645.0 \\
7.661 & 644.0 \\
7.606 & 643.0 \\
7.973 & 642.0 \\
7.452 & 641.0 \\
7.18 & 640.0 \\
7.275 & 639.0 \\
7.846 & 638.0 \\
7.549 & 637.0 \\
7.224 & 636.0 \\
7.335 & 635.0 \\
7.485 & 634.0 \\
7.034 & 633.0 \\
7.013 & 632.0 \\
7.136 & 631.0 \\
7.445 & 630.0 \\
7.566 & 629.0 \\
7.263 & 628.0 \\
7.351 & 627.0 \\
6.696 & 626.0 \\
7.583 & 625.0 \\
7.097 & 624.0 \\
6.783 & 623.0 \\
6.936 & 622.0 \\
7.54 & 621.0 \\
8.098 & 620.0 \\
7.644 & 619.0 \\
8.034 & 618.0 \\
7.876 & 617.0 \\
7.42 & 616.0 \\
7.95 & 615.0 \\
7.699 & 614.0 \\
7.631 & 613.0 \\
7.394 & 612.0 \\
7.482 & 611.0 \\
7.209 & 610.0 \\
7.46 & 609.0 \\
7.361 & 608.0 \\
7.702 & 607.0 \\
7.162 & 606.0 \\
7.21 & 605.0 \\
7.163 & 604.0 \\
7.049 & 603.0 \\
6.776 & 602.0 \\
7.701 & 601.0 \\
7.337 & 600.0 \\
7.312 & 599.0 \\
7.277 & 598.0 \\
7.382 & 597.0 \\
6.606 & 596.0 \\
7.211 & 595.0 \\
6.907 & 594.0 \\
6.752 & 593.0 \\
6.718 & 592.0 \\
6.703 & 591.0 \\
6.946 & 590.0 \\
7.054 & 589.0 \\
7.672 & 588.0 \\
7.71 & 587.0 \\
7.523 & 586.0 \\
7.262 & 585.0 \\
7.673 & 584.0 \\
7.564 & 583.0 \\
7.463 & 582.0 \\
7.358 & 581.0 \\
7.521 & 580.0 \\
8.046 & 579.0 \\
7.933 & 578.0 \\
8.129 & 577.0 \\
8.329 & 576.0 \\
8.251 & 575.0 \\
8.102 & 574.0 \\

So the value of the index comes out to 5.5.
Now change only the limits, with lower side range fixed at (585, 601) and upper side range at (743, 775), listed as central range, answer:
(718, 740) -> 0.43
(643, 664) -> 1.09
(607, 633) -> -1.79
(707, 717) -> -1.21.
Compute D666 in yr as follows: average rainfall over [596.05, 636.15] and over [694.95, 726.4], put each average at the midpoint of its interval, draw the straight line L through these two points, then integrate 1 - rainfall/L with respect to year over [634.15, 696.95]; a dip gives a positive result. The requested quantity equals 8.0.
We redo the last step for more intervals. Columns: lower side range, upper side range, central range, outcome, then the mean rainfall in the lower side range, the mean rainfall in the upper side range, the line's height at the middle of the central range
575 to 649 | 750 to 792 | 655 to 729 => 2.5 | 7.42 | 5.67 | 6.54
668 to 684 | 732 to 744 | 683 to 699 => -4.4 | 5.53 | 5.63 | 5.55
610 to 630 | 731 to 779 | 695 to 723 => -3.6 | 7.47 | 5.75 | 6.33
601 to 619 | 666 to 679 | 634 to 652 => -3.8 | 7.46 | 5.01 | 6.16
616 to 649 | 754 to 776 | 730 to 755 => 1.5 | 7.44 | 5.82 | 6.1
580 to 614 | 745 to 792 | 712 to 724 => -1.1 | 7.27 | 5.68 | 6.15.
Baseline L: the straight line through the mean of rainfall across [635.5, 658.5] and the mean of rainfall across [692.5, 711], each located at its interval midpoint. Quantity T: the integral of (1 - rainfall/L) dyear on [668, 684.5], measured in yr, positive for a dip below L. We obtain 4.0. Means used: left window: 7.11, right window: 7.48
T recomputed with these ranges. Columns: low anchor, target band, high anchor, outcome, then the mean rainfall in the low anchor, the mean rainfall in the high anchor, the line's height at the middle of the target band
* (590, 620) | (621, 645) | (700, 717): -0.1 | 7.32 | 7.2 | 7.29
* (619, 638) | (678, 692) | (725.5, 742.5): -0.1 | 7.31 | 5.73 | 6.47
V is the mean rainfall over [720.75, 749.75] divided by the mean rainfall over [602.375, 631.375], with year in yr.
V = 0.79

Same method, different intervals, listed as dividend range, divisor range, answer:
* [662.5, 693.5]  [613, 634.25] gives 0.76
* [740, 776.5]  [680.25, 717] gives 0.82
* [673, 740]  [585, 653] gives 0.90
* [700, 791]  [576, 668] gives 0.86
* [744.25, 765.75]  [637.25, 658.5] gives 0.84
